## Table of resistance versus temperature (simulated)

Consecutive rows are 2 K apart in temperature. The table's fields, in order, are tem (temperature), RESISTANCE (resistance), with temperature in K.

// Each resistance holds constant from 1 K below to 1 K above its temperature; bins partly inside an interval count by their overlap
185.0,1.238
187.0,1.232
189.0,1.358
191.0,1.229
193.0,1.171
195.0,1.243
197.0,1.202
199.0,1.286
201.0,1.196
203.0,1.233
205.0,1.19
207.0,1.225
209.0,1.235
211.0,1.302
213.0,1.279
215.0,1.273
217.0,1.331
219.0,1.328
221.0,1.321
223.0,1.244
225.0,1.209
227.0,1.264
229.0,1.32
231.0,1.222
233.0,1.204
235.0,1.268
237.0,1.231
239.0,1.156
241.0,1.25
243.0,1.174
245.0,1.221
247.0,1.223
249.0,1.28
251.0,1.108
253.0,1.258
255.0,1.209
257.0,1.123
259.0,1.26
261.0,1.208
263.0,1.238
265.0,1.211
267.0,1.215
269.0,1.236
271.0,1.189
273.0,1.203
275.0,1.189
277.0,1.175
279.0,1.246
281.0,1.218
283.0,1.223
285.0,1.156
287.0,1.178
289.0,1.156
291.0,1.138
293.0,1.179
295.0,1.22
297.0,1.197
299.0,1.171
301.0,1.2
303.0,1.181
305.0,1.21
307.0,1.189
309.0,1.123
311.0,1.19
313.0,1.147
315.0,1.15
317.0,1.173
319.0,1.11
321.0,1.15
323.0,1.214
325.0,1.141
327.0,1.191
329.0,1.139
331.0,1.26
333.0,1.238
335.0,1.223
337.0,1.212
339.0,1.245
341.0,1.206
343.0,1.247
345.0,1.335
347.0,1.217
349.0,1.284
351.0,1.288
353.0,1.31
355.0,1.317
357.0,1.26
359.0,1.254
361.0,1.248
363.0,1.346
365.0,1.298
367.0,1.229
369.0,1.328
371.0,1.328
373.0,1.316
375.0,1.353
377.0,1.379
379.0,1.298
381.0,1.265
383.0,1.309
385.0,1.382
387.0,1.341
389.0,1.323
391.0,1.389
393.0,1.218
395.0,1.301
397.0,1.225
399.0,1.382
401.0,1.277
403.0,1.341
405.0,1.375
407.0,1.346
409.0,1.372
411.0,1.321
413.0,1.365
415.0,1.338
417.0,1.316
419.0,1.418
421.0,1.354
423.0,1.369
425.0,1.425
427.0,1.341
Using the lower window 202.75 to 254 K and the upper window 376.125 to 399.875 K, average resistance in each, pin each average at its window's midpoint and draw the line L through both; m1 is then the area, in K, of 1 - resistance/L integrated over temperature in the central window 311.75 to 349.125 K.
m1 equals 2.6 K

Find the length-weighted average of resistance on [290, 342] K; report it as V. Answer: 1.18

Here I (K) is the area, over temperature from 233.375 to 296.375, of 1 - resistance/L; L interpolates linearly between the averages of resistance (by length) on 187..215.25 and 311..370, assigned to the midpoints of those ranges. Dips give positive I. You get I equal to 1.7 K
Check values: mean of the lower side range 1.24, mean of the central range 1.2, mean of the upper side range 1.23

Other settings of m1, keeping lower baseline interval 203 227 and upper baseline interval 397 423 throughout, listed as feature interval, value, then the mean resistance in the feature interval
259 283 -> 1.4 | 1.21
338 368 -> 1.1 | 1.27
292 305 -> 1.1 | 1.19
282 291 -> 0.8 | 1.17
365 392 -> 0.2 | 1.33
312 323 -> 1.3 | 1.15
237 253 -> 0.9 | 1.21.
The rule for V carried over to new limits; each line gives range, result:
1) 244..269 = 1.21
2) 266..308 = 1.19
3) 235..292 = 1.2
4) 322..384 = 1.27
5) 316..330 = 1.16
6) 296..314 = 1.18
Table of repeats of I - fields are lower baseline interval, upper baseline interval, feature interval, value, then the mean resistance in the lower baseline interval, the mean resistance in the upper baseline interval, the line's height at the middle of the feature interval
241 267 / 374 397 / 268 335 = 3.5 K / 1.21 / 1.32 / 1.25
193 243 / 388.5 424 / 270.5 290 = 1.3 K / 1.25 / 1.34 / 1.28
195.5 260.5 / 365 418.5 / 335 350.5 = 0.6 K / 1.24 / 1.32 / 1.3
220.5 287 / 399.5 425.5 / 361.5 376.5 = 0.0 K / 1.22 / 1.35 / 1.32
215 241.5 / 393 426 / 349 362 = 0.4 K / 1.26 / 1.34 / 1.32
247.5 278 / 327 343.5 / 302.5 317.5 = 0.6 K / 1.21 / 1.22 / 1.21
